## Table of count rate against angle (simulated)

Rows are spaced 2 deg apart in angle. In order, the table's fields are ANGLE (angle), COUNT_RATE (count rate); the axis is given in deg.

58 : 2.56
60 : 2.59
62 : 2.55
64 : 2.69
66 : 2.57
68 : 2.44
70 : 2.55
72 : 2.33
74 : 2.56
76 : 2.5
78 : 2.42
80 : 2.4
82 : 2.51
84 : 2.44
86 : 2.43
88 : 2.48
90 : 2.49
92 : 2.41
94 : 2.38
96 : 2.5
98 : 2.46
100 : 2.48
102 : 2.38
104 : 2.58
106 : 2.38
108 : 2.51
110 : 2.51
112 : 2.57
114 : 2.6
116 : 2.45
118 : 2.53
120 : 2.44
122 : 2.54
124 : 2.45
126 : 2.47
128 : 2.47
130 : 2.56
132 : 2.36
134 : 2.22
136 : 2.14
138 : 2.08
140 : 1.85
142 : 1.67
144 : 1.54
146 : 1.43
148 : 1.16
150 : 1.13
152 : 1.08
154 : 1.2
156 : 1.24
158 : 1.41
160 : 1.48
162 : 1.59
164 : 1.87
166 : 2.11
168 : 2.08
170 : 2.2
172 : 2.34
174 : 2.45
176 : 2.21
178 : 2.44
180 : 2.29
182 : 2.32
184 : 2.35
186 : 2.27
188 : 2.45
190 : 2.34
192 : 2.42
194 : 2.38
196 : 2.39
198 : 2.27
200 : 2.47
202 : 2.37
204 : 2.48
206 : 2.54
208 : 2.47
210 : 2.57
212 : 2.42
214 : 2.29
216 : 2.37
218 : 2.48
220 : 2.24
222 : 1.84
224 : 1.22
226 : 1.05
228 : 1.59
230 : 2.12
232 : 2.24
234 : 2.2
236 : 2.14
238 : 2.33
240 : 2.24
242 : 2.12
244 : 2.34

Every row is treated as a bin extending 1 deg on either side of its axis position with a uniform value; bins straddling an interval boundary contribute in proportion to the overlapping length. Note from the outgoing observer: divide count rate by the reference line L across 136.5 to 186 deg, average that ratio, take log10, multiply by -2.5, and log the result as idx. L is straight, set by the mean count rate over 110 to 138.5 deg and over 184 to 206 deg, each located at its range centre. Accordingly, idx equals 0.30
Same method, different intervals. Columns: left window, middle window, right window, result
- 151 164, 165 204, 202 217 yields -0.22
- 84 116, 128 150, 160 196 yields 0.24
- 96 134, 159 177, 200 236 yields 0.14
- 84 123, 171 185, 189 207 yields 0.04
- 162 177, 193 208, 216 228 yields -0.24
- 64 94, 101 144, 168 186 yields 0.02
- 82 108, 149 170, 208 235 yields 0.40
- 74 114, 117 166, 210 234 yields 0.23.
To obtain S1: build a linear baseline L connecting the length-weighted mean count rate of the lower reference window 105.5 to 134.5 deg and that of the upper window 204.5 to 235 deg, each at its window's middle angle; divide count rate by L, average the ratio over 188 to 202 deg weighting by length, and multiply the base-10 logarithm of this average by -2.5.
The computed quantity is -0.08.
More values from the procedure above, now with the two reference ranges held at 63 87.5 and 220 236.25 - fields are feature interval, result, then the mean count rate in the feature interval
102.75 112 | -0.07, 2.5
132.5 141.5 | 0.08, 2.07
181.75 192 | -0.18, 2.36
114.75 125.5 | -0.09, 2.48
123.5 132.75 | -0.10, 2.47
